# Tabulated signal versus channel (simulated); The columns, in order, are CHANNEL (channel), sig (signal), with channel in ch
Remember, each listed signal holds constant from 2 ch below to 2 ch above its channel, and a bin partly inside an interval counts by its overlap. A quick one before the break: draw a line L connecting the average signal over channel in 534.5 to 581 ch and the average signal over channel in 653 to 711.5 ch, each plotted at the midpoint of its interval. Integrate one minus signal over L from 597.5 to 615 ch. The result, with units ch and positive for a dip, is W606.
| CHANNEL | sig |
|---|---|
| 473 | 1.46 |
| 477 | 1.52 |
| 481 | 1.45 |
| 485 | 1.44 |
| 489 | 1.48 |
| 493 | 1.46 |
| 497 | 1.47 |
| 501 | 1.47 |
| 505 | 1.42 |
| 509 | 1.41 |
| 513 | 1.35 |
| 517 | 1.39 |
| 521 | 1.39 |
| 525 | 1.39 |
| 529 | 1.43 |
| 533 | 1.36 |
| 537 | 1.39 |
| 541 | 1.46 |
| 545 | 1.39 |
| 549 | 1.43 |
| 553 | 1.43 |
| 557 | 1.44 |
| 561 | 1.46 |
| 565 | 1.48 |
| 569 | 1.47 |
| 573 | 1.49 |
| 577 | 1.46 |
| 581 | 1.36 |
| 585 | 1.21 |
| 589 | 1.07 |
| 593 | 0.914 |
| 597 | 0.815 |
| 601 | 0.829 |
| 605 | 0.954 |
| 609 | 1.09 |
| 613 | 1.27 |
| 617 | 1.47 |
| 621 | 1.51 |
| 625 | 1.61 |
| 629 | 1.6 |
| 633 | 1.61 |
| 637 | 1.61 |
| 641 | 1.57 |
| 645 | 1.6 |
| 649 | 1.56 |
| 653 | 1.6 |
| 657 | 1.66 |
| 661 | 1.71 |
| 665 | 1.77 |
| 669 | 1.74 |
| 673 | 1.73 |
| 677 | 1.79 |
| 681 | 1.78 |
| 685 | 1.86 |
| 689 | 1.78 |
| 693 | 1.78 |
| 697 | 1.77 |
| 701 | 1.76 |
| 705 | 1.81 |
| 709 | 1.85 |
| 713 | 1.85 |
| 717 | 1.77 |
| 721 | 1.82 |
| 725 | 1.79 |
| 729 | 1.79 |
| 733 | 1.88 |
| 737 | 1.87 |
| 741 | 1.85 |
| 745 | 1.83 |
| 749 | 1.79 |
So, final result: 6.2 ch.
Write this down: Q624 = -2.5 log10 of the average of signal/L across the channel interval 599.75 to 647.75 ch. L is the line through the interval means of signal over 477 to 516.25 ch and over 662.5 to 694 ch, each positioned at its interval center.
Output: 0.19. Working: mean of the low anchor 1.44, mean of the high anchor 1.78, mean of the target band 1.41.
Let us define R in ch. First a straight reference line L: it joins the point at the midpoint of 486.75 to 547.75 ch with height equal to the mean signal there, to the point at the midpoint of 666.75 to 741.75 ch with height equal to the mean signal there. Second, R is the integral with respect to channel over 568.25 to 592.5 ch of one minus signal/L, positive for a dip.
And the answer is 3.7 ch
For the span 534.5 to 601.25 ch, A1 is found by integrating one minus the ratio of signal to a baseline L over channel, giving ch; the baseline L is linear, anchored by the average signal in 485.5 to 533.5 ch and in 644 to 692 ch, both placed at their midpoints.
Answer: 9.3 ch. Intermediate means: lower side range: 1.42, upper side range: 1.72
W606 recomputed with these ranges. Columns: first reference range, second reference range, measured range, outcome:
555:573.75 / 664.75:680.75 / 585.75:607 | 8.5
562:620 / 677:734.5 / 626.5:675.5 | -4.0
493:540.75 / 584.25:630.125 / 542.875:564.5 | -1.9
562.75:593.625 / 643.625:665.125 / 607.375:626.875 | 1.2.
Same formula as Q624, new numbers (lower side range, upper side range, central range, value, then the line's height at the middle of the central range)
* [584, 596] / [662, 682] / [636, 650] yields -0.060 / 1.5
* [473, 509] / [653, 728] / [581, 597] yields 0.446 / 1.61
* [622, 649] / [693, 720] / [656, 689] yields -0.036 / 1.7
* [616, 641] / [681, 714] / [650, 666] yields 0.000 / 1.67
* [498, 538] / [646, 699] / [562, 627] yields 0.239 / 1.56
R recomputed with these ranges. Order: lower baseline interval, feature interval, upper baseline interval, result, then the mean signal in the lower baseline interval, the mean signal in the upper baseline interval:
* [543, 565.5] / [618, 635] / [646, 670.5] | 0.2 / 1.44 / 1.67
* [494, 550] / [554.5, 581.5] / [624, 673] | 0.7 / 1.41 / 1.64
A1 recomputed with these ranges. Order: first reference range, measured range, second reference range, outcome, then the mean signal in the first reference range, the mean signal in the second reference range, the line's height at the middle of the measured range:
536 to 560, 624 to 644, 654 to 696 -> 0.6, 1.43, 1.76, 1.65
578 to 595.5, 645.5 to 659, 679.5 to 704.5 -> -0.5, 1.15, 1.79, 1.55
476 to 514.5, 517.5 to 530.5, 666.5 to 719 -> 0.8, 1.45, 1.79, 1.5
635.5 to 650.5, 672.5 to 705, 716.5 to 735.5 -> -1.4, 1.59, 1.81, 1.71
